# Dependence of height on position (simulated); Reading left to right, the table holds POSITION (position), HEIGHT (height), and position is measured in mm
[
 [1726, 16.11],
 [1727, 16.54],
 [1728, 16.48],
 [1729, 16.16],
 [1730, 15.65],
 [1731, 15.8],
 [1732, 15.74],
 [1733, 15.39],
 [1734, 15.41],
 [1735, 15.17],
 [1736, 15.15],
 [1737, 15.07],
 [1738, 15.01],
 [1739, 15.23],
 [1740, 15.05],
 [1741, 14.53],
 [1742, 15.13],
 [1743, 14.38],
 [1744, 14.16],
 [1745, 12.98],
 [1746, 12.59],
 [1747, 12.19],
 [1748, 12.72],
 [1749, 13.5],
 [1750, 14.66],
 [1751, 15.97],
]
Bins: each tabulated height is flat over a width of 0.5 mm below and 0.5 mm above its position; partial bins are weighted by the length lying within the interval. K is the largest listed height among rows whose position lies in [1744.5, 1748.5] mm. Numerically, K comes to 12.98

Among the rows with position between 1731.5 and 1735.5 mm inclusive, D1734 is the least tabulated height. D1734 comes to 15.17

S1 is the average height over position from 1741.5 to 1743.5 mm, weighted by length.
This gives 14.8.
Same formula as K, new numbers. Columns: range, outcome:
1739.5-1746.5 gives 15.13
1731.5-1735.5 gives 15.74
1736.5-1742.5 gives 15.23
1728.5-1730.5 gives 16.16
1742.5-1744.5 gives 14.38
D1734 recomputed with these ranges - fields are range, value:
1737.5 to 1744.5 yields 14.16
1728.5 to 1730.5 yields 15.65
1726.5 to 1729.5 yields 16.16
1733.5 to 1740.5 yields 15.01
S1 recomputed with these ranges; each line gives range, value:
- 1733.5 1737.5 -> 15.2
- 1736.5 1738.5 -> 15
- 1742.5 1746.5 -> 13.5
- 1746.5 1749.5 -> 12.8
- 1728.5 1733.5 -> 15.7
